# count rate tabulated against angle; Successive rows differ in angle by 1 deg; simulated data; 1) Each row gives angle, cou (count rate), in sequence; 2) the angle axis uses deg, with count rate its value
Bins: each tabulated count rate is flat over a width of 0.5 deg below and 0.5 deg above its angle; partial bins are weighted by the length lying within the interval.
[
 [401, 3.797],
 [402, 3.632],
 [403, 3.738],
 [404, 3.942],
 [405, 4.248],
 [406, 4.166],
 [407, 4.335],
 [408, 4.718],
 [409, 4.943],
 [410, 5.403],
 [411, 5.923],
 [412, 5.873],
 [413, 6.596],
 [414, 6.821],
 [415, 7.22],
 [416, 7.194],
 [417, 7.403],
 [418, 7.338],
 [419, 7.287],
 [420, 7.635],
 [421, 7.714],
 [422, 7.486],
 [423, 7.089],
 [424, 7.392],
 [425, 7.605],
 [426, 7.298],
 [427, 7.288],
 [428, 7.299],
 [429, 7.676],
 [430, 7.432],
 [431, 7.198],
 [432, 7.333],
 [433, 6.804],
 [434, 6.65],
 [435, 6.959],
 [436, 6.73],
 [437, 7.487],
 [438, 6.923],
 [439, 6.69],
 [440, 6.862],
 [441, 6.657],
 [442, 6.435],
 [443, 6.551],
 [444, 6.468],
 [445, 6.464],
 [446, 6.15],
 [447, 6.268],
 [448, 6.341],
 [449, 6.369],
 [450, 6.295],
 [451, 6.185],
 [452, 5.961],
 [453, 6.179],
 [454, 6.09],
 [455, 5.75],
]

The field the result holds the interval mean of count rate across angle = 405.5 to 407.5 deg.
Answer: 4.25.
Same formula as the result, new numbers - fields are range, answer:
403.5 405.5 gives 4.1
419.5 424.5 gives 7.46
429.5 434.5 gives 7.08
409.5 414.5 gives 6.12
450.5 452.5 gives 6.07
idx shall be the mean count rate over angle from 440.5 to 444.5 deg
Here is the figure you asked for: 6.53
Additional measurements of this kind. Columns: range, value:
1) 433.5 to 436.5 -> 6.78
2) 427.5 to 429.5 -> 7.49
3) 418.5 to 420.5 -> 7.46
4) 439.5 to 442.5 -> 6.65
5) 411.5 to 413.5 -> 6.23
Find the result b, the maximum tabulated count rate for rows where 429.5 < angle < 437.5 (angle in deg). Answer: 7.487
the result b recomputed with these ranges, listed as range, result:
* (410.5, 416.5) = 7.22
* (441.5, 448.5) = 6.551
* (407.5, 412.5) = 5.923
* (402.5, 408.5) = 4.718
